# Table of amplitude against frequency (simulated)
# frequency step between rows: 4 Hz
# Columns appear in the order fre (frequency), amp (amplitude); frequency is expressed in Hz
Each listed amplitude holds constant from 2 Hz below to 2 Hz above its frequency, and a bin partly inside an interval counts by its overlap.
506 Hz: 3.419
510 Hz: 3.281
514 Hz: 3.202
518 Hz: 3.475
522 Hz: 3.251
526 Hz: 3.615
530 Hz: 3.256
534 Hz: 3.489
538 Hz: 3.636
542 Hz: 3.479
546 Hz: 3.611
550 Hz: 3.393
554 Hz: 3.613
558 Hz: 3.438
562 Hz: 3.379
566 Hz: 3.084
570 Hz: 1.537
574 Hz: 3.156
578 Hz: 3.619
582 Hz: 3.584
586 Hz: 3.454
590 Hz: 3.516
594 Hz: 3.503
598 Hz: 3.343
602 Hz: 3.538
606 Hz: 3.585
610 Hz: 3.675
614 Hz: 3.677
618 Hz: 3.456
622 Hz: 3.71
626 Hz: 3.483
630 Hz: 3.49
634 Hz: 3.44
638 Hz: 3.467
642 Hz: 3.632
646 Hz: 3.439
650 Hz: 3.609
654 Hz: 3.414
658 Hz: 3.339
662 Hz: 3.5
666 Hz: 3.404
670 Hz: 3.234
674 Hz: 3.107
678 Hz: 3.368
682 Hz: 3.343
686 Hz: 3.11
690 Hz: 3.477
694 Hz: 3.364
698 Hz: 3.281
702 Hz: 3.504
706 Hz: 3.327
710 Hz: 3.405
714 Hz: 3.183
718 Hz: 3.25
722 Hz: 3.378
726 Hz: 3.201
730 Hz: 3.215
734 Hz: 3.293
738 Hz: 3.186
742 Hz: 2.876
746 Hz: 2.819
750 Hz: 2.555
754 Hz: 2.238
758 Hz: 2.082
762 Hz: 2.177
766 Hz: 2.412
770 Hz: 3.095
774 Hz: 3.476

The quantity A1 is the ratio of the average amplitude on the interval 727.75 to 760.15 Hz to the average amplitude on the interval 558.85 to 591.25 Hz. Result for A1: 0.88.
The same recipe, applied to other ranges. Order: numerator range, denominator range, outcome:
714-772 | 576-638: 0.81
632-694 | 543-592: 1.03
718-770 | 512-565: 0.82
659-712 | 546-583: 1.04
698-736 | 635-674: 0.96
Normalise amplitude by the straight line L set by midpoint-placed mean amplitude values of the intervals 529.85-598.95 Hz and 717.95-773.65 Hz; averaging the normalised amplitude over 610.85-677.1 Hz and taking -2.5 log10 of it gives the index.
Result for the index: -0.11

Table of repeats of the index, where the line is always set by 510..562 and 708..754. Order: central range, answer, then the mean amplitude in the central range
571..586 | 0.013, 3.33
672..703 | -0.050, 3.31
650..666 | -0.072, 3.44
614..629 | -0.087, 3.56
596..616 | -0.078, 3.56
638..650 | -0.093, 3.54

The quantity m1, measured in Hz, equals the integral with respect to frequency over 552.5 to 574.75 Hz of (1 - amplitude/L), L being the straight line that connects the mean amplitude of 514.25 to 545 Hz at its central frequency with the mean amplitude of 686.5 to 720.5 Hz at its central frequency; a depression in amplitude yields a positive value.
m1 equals 2.7 Hz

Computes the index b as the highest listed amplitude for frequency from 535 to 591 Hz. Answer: 3.636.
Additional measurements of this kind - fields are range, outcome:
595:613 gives 3.675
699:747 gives 3.504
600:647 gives 3.71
